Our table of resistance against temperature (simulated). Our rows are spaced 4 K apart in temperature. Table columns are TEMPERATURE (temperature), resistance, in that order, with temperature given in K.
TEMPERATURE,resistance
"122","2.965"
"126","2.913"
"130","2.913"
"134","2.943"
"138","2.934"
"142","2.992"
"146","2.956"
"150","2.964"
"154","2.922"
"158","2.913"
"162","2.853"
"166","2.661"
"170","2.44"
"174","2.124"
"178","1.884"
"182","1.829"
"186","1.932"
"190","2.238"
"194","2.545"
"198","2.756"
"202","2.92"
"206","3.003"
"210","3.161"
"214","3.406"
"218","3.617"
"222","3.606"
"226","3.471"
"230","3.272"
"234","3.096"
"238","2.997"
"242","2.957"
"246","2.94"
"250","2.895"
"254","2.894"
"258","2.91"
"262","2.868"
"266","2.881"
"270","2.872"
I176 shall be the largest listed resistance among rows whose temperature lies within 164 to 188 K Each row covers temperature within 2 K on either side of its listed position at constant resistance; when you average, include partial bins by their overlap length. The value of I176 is 2.661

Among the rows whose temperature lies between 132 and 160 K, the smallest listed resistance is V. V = 2.913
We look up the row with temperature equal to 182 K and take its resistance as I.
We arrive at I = 1.829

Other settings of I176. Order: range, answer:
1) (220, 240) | 3.606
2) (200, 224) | 3.617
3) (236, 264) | 2.997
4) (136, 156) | 2.992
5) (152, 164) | 2.922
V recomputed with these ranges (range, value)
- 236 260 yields 2.894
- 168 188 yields 1.829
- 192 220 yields 2.545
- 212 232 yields 3.272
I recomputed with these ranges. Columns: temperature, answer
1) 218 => 3.617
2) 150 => 2.964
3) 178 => 1.884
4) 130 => 2.913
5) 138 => 2.934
